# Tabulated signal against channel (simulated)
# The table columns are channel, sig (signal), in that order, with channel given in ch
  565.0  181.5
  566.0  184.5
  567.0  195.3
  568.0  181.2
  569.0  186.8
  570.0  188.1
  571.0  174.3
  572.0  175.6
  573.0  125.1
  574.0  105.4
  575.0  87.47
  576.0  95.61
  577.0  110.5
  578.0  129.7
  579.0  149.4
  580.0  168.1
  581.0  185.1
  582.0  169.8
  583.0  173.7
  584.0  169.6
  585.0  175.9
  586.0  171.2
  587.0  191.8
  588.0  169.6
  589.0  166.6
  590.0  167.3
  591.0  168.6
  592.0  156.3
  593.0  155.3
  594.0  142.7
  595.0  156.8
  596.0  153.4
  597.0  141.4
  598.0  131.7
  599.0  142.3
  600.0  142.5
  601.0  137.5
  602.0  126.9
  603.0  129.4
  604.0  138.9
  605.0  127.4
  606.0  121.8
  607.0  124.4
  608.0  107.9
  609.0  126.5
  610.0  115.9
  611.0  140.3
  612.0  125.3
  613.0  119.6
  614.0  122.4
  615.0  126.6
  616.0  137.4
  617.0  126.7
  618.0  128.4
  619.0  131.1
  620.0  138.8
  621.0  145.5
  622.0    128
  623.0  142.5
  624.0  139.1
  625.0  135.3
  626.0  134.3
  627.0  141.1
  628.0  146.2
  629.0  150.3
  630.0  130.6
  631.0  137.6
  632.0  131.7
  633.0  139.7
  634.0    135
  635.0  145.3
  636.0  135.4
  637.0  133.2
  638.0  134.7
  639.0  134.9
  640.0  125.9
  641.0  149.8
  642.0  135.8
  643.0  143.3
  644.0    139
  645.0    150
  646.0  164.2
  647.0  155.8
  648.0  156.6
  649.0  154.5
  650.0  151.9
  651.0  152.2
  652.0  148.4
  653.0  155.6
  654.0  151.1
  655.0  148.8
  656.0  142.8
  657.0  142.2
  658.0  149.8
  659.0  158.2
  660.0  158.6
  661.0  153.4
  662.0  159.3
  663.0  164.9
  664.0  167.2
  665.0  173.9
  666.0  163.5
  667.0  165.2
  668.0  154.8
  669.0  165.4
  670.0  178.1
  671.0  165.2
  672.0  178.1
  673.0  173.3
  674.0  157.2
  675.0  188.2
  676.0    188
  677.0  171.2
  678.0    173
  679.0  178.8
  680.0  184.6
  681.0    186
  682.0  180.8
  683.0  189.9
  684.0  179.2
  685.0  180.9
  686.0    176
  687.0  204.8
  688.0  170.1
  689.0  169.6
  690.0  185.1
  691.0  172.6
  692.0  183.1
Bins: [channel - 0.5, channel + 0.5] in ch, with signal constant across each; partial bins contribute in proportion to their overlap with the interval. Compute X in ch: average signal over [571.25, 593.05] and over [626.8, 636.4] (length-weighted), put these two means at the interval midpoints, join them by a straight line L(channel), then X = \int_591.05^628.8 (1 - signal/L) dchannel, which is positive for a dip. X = 2.6 ch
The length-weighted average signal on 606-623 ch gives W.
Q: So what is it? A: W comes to 128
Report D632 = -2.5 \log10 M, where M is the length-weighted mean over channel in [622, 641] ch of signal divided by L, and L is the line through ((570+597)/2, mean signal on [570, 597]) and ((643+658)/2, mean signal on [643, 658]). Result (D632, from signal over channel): 0.106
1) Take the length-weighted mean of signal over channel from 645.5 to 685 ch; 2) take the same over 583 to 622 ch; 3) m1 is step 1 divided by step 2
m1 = 1.16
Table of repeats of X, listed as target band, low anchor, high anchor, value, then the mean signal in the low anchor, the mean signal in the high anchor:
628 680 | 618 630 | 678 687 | 2.3 ch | 138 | 183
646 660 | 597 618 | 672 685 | 0.8 ch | 129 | 179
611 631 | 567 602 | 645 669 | 2.7 ch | 154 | 156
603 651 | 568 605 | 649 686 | 6.8 ch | 152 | 166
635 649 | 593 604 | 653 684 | 1.2 ch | 141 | 167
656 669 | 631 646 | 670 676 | 0.4 ch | 139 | 174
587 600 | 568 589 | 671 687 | 0.3 ch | 156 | 179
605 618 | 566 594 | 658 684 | 3.1 ch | 159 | 171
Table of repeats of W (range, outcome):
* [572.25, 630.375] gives 141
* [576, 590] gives 162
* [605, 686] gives 150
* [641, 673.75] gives 157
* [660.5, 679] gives 169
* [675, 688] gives 182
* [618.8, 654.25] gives 142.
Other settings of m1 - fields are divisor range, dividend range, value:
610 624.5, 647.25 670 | 1.19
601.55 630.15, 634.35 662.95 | 1.12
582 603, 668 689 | 1.13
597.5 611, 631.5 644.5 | 1.06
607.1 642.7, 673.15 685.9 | 1.34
